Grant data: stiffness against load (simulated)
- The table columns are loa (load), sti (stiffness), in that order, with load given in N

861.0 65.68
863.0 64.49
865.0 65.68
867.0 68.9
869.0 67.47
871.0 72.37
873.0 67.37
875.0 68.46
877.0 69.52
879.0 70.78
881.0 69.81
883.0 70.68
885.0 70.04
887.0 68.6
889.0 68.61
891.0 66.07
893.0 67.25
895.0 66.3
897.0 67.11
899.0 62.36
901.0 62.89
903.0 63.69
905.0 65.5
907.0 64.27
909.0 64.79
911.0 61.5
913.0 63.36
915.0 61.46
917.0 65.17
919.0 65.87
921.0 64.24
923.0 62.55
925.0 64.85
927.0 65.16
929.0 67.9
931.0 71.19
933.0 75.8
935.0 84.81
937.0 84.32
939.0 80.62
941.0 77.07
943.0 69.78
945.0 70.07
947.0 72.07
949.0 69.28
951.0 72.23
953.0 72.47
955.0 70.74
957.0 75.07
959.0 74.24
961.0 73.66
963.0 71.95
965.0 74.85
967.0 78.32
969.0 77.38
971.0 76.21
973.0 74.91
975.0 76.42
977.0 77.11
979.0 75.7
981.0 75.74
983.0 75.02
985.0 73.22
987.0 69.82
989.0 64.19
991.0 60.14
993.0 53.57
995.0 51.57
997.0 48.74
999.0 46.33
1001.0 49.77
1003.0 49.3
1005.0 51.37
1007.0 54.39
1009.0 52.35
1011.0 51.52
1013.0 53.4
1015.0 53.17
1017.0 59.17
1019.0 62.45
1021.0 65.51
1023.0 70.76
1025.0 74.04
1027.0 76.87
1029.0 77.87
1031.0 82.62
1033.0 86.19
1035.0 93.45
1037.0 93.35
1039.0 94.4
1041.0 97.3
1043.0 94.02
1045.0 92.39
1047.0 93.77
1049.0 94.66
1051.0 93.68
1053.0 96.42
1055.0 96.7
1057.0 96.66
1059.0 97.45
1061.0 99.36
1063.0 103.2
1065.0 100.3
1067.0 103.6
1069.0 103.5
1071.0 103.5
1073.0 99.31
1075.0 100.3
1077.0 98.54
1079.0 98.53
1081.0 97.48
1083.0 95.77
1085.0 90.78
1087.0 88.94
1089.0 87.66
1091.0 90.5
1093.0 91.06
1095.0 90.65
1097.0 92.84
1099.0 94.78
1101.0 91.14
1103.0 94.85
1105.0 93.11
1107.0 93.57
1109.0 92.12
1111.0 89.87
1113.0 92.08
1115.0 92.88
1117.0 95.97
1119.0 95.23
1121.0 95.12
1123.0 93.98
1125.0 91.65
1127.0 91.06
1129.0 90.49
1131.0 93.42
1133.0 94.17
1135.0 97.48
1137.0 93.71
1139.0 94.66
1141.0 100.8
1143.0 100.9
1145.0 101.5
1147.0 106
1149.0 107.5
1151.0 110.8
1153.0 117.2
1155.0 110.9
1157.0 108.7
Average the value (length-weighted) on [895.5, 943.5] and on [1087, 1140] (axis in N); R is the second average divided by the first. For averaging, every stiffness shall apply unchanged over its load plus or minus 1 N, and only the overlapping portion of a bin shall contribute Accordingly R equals 1.36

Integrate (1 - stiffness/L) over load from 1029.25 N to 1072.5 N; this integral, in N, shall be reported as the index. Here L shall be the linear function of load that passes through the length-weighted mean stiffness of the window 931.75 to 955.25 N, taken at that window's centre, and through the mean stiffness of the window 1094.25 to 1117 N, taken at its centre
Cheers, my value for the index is -4.5 N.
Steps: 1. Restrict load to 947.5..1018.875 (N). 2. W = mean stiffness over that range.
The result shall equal 65.3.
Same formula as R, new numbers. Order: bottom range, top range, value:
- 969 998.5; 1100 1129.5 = 1.37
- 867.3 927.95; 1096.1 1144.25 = 1.42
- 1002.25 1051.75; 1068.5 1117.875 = 1.26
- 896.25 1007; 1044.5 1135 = 1.40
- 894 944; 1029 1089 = 1.40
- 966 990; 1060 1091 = 1.31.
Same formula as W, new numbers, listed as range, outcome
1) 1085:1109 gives 91.7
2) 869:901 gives 68.2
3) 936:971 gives 74.4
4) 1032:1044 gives 93.1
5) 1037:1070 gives 97.2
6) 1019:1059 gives 87.5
